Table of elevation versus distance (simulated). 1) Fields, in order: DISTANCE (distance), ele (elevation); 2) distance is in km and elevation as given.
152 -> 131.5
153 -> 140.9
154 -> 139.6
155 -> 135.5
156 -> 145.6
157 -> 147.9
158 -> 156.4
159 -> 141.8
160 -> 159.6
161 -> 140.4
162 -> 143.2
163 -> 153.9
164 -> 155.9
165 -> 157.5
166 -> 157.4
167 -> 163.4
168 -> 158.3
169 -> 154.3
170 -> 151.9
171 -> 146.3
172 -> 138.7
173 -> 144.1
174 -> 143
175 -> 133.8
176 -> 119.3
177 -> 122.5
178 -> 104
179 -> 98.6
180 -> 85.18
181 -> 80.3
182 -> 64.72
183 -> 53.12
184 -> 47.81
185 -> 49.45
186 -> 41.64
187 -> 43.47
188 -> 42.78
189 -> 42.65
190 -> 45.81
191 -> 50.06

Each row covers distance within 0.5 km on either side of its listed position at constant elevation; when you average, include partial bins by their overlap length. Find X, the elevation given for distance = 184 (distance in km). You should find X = 47.81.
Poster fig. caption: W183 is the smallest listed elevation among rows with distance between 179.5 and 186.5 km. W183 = 41.64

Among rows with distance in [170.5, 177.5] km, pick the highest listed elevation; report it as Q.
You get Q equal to 146.3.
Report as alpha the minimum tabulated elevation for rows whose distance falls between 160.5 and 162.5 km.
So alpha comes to 140.4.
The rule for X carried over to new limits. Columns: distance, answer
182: 64.72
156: 145.6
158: 156.4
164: 155.9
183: 53.12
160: 159.6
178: 104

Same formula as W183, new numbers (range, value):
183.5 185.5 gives 47.81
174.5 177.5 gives 119.3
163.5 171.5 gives 146.3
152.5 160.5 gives 135.5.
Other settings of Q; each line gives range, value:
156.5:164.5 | 159.6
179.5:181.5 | 85.18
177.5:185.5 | 104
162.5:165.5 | 157.5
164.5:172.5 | 163.4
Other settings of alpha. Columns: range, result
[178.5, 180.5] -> 85.18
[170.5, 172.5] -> 138.7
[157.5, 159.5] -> 141.8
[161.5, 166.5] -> 143.2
